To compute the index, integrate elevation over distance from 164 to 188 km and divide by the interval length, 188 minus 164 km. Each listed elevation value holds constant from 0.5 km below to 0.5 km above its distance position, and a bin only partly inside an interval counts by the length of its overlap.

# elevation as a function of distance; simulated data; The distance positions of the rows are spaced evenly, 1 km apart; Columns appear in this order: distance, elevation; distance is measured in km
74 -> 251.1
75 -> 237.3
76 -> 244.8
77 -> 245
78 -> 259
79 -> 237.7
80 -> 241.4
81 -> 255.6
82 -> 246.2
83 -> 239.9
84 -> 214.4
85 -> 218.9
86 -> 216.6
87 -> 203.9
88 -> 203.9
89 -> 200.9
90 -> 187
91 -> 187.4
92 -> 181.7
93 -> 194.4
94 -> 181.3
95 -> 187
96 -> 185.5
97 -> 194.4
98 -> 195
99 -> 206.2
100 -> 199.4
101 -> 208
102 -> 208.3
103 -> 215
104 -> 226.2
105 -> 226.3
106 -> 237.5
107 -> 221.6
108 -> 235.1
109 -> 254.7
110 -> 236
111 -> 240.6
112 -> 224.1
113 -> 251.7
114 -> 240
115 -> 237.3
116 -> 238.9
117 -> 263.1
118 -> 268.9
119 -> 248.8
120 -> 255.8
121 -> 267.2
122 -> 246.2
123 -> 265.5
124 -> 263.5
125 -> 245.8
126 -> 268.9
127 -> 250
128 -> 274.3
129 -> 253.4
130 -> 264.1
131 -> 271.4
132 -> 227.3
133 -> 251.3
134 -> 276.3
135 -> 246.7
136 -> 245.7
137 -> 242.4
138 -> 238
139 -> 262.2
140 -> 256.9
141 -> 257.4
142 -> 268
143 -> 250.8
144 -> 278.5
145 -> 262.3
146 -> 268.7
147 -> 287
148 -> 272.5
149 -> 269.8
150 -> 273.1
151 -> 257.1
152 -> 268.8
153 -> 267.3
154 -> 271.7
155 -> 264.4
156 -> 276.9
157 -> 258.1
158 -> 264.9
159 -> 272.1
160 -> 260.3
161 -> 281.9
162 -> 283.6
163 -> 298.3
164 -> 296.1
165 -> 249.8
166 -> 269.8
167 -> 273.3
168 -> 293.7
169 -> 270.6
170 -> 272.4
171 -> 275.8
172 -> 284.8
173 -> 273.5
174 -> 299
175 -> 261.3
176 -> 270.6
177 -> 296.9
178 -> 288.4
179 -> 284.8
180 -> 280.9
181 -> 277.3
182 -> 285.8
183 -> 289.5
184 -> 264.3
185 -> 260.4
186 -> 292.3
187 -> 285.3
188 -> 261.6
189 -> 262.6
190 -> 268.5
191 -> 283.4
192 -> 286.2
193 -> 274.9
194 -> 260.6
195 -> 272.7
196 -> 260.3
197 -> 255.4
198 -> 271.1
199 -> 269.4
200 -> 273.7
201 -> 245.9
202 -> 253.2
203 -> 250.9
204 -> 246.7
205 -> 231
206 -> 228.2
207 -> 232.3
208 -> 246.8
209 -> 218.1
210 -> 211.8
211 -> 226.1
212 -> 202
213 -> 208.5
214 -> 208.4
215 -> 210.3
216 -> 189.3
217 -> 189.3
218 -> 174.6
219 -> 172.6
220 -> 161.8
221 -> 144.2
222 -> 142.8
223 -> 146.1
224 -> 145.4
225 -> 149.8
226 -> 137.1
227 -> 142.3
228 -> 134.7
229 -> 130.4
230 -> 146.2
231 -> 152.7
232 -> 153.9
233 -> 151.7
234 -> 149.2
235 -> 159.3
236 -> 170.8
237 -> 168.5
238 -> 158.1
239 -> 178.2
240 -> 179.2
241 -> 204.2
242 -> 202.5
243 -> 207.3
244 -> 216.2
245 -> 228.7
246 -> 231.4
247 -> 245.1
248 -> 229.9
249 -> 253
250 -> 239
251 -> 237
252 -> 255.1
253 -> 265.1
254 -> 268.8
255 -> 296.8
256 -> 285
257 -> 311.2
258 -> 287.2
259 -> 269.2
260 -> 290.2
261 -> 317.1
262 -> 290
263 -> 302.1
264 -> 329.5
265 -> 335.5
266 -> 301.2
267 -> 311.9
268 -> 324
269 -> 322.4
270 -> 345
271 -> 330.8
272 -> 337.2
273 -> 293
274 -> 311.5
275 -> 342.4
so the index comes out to 278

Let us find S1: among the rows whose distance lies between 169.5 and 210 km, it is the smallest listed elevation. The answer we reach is 211.8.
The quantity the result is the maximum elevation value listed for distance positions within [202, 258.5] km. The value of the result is 311.2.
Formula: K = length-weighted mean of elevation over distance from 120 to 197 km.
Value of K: 269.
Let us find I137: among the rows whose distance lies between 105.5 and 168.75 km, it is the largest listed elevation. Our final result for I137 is 298.3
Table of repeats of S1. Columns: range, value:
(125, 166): 227.3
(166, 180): 261.3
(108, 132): 224.1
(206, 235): 130.4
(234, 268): 149.2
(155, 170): 249.8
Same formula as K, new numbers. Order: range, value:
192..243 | 199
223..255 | 191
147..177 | 274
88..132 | 230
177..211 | 263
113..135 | 256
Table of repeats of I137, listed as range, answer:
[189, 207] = 286.2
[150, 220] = 299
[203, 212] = 250.9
